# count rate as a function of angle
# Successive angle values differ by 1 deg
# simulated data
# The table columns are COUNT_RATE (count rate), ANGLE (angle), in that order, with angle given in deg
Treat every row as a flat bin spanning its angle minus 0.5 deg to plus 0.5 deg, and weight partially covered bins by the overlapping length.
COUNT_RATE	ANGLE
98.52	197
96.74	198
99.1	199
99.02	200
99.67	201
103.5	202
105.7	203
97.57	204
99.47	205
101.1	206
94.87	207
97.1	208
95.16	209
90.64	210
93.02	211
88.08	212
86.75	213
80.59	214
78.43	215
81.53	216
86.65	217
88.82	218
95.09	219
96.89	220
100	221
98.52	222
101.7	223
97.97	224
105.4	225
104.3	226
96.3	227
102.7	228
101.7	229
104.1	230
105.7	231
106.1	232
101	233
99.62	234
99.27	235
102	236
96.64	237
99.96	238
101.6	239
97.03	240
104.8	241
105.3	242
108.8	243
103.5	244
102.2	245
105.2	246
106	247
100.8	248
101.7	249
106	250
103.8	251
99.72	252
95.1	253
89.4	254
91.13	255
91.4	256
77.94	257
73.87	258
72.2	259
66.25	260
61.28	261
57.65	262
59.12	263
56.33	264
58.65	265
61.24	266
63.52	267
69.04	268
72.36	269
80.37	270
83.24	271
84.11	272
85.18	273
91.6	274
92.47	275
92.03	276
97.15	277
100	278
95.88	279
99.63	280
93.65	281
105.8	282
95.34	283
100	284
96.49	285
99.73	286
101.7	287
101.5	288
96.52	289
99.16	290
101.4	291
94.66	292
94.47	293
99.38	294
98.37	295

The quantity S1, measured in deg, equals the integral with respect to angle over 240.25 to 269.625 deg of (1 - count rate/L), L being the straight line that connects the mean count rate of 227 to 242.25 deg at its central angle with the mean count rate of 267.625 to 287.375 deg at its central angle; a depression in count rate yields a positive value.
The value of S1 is 3.7 deg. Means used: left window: 102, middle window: 85.1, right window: 91.9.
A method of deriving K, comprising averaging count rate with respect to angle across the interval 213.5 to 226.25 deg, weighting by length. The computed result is 93.3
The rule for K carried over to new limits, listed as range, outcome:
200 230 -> 95.7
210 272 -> 90.5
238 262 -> 93.5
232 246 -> 102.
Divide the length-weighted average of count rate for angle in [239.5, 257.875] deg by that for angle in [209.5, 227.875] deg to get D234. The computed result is 1.06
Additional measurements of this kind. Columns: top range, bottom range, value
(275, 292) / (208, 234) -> 1.03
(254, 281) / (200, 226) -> 0.83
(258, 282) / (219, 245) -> 0.77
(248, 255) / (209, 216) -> 1.14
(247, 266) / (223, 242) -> 0.80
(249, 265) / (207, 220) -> 0.90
